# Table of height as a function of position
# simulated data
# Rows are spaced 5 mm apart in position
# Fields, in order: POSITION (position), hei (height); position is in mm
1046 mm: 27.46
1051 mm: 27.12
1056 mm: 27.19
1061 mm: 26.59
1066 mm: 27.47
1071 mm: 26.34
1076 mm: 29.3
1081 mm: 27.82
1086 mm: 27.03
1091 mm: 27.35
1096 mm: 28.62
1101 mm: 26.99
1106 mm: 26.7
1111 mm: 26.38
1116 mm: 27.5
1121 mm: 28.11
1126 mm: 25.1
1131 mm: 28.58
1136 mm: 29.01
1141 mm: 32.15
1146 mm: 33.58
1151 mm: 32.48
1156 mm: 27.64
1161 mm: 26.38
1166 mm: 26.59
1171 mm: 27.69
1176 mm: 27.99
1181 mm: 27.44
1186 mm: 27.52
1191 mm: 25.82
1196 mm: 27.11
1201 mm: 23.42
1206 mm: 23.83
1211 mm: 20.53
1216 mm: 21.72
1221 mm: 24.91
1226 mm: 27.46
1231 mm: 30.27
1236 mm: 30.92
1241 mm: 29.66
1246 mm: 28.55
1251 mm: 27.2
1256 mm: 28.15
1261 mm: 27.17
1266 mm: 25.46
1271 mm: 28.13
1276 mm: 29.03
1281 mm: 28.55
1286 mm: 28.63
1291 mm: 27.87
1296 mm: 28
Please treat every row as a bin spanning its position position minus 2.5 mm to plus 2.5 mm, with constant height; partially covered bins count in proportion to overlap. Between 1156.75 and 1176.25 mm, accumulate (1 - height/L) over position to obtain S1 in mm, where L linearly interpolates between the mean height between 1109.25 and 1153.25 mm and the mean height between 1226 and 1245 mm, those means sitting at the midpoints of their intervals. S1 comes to 1.5 mm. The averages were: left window 29.2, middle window 27.1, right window 29.8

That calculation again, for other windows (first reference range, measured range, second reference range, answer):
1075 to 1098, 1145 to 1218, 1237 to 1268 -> 3.6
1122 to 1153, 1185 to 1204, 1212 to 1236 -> 1.2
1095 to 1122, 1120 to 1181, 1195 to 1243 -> -4.5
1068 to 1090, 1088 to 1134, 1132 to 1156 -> 3.2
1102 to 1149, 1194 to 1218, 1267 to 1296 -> 4.3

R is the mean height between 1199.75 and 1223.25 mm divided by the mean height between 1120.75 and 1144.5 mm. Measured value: 0.79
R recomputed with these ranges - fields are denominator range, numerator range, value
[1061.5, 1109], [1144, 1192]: 1.03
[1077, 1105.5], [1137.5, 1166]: 1.09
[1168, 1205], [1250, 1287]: 1.04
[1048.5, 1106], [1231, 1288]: 1.04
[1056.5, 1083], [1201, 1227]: 0.85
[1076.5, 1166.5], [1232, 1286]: 1.00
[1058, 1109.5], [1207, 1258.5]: 0.98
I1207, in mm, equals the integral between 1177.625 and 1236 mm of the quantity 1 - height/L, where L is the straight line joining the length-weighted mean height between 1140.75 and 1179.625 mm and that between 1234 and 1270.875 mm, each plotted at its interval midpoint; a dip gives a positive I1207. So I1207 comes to 5.9 mm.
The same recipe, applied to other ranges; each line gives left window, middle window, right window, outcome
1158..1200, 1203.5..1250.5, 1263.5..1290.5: 1.7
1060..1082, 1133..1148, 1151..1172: -2.0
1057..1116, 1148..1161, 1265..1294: -0.9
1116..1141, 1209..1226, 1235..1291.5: 3.0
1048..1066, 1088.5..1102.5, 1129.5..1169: 0.2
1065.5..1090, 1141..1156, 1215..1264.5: -2.4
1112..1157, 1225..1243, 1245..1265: -1.2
